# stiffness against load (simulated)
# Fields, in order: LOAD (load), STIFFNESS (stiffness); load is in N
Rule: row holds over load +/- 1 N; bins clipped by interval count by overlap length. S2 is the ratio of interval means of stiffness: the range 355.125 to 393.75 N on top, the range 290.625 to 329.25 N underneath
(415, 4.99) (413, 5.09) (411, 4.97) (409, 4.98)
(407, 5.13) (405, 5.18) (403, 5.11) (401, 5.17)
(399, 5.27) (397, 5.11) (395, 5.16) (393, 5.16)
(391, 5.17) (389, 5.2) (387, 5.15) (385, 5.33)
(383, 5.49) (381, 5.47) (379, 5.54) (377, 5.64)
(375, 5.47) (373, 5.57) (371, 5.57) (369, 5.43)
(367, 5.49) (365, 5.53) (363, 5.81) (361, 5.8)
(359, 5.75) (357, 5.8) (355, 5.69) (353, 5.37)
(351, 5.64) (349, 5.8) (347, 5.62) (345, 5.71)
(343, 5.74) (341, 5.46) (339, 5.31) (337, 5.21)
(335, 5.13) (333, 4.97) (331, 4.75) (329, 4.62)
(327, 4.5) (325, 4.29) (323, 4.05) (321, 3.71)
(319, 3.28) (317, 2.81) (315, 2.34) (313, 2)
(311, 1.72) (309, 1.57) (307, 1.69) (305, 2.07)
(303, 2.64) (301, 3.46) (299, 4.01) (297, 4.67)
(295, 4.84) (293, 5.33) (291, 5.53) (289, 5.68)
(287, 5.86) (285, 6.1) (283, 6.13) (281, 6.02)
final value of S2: 1.6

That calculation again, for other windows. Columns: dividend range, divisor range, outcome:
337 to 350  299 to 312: 2.39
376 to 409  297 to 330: 1.70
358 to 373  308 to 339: 1.51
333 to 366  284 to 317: 1.51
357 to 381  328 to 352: 1.05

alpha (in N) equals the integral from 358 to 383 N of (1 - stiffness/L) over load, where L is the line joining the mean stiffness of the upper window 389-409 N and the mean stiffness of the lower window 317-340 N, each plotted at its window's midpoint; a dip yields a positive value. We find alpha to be -3.7 N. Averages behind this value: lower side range 4.45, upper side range 5.16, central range 5.59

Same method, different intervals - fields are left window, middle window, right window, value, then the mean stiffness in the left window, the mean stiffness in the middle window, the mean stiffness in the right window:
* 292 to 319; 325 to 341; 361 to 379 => -3.1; 3.02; 4.92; 5.58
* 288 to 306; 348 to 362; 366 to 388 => -1.5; 4.25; 5.69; 5.47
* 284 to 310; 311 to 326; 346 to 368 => 5.1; 4.11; 3.11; 5.66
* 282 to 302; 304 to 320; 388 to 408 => 9.2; 5.16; 2.19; 5.17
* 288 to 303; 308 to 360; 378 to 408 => 4.4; 4.65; 4.49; 5.24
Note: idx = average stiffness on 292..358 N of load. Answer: 4.24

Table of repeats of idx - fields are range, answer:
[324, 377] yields 5.39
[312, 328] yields 3.37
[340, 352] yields 5.66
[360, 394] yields 5.46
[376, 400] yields 5.31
